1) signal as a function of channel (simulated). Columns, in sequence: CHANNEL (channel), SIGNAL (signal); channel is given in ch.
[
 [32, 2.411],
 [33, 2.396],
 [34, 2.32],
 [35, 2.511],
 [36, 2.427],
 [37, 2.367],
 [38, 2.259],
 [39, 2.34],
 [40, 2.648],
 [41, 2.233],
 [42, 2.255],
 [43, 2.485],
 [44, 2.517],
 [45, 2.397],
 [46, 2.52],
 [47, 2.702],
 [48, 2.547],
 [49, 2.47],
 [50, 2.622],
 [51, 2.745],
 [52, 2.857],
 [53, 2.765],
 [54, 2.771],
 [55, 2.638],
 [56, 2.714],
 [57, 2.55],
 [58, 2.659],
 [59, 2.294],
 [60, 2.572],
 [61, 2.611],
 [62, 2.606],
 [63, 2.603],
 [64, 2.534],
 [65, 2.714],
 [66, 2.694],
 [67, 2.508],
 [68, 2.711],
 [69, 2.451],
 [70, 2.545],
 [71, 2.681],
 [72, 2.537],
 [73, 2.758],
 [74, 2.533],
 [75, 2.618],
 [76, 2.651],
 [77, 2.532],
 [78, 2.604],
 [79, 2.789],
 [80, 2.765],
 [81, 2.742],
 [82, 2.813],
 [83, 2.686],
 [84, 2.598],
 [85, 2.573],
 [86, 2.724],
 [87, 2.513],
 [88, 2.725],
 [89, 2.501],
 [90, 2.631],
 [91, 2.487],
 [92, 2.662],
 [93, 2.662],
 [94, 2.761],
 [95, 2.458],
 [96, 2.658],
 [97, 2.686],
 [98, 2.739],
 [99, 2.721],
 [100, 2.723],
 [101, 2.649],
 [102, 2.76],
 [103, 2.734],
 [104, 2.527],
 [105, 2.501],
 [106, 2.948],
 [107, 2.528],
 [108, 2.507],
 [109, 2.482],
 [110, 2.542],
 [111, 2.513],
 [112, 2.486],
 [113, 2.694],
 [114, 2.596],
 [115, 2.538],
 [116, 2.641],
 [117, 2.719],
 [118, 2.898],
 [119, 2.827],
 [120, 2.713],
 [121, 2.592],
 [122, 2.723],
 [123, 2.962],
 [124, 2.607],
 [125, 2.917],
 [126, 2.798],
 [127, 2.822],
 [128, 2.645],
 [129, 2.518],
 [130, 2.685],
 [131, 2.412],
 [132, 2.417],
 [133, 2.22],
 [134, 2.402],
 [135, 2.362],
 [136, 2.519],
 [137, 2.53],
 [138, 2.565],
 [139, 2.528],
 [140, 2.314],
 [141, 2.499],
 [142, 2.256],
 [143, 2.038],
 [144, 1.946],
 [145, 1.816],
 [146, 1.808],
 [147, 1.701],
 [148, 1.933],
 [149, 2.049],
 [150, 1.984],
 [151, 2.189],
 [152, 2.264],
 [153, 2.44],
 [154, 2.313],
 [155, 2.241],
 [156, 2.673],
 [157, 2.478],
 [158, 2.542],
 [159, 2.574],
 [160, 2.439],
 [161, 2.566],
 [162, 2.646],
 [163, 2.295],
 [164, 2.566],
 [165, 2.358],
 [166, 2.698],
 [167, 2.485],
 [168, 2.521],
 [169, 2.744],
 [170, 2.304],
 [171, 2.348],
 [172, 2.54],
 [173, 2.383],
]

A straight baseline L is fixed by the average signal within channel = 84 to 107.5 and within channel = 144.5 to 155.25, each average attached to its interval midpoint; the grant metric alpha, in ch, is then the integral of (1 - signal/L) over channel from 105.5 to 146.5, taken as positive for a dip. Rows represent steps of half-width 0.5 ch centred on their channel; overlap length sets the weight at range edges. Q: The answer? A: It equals -3.6 ch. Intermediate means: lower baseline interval 2.65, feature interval 2.53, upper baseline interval 2.06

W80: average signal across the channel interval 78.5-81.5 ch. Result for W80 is 2.77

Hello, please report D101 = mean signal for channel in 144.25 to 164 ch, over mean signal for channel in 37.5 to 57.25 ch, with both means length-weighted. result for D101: 0.9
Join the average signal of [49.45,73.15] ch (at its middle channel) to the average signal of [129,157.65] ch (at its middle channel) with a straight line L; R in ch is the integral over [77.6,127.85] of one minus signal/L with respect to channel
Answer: -4.5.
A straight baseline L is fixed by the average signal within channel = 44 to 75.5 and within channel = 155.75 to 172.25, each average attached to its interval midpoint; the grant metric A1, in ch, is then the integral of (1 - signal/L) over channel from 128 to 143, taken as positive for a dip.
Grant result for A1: 0.60 ch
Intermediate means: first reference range 2.61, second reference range 2.51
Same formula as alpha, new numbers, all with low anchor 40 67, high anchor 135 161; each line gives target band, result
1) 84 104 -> -1.6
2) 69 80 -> -0.5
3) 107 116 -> -0.6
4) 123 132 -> -1.3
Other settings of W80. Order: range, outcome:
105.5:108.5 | 2.66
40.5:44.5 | 2.37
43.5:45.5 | 2.46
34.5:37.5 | 2.44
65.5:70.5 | 2.58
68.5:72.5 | 2.55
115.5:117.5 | 2.68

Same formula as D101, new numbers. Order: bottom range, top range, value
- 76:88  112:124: 1.01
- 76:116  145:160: 0.84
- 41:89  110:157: 0.94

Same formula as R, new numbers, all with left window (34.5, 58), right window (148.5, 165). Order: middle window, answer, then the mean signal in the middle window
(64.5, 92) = -1.5 ch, 2.63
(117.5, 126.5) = -1.3 ch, 2.78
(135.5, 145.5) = 0.5 ch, 2.3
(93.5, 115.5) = -1.5 ch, 2.63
